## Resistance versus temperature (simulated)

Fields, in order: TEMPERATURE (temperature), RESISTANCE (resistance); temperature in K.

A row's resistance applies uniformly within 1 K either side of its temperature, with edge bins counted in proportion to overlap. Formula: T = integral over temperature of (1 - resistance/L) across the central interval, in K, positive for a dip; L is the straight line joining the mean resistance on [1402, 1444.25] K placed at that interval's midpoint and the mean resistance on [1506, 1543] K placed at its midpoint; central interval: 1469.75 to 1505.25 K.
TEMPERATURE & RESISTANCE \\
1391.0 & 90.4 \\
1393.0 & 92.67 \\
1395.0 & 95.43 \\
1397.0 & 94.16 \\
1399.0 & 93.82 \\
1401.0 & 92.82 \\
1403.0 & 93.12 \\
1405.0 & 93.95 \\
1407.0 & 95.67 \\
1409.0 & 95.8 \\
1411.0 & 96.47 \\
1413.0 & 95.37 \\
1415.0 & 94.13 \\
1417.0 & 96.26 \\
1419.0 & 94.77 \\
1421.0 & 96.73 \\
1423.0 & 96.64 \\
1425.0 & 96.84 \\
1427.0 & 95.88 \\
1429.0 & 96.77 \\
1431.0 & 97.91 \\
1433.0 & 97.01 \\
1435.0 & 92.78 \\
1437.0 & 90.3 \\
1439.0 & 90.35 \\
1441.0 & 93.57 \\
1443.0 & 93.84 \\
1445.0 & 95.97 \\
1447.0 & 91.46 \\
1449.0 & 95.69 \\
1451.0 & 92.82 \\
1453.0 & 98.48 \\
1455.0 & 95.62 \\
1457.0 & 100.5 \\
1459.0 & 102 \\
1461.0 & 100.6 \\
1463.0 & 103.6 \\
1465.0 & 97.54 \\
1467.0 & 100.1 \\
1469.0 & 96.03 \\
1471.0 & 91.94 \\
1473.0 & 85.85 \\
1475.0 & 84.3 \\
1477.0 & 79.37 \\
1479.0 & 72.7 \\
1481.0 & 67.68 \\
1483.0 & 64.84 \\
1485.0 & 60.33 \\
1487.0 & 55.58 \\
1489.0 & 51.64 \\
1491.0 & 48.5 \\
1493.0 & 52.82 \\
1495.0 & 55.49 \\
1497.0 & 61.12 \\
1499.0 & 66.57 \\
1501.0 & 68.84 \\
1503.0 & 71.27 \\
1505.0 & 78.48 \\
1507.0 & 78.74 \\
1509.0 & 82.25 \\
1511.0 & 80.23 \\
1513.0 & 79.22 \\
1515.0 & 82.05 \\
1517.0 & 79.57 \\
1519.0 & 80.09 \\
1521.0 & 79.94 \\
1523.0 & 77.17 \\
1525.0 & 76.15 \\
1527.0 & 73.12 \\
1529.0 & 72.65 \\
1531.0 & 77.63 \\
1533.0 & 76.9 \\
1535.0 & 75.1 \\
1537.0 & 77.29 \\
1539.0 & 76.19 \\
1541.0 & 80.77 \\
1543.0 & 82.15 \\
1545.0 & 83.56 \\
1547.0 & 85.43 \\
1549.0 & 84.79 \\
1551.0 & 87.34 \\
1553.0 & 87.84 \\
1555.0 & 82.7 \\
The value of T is 7.1 K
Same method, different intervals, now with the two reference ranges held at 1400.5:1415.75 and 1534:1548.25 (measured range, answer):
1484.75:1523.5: 6.66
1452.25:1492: 2.35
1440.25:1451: -0.40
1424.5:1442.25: -0.49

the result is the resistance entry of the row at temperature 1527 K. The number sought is 73.12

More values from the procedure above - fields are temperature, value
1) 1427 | 95.88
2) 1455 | 95.62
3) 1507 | 78.74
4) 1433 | 97.01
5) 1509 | 82.25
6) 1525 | 76.15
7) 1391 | 90.4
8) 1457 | 100.5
